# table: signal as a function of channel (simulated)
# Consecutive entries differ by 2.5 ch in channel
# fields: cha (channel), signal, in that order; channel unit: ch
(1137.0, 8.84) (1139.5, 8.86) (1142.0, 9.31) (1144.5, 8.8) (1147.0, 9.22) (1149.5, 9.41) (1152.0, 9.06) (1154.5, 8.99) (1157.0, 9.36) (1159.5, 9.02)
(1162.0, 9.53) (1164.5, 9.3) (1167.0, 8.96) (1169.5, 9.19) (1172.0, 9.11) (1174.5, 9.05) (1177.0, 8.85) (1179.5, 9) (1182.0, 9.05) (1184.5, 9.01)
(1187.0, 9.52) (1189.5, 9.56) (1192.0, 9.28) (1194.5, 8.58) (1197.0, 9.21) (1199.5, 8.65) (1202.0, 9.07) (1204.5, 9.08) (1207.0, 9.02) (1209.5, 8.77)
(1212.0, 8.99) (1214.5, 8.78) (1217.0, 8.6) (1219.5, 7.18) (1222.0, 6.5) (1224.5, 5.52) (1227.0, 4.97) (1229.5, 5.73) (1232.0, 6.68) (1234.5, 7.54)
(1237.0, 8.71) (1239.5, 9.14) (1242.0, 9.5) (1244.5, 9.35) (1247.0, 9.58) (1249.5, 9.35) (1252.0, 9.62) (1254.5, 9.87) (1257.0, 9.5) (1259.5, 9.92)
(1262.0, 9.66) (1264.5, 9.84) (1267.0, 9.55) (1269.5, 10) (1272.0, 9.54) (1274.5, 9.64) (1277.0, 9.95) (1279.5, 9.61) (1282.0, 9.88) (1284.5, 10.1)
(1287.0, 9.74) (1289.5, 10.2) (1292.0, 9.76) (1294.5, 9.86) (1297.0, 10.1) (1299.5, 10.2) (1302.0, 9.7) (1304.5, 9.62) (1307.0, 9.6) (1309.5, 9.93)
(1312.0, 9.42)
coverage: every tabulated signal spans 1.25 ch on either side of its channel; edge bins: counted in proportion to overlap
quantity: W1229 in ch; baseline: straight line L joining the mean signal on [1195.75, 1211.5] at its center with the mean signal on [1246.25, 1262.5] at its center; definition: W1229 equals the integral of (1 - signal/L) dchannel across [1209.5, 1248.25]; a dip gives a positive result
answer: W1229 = 6.2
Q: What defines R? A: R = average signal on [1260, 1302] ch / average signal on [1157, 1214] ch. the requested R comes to 1.08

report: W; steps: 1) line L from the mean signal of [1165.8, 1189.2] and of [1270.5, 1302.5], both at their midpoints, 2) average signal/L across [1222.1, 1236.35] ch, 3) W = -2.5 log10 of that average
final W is 0.45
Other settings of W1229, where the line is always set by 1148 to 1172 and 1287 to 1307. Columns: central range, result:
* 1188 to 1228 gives 4.96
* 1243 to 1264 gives 0.12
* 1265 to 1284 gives 0.04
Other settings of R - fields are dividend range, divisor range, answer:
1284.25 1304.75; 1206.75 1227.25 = 1.30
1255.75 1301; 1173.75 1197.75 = 1.08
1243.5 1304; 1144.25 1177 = 1.07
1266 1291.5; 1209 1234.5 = 1.38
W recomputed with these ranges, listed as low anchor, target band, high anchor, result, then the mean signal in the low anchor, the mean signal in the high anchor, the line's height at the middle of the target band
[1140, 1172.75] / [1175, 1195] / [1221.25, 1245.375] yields -0.08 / 9.17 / 7.35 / 8.49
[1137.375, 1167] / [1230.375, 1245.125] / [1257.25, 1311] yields 0.15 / 9.15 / 9.82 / 9.59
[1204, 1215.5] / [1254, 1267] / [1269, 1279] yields -0.02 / 8.92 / 9.75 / 9.58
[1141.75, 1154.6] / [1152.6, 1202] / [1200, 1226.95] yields -0.06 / 9.13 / 8.02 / 8.64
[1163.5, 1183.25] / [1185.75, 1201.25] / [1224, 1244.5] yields -0.08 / 9.06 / 7.42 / 8.52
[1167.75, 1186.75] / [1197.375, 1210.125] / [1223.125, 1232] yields -0.23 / 9.06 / 5.6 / 7.24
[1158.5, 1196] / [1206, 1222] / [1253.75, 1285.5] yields 0.12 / 9.14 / 9.77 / 9.39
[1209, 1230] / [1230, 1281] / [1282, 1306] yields -0.09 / 7.22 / 9.91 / 8.52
